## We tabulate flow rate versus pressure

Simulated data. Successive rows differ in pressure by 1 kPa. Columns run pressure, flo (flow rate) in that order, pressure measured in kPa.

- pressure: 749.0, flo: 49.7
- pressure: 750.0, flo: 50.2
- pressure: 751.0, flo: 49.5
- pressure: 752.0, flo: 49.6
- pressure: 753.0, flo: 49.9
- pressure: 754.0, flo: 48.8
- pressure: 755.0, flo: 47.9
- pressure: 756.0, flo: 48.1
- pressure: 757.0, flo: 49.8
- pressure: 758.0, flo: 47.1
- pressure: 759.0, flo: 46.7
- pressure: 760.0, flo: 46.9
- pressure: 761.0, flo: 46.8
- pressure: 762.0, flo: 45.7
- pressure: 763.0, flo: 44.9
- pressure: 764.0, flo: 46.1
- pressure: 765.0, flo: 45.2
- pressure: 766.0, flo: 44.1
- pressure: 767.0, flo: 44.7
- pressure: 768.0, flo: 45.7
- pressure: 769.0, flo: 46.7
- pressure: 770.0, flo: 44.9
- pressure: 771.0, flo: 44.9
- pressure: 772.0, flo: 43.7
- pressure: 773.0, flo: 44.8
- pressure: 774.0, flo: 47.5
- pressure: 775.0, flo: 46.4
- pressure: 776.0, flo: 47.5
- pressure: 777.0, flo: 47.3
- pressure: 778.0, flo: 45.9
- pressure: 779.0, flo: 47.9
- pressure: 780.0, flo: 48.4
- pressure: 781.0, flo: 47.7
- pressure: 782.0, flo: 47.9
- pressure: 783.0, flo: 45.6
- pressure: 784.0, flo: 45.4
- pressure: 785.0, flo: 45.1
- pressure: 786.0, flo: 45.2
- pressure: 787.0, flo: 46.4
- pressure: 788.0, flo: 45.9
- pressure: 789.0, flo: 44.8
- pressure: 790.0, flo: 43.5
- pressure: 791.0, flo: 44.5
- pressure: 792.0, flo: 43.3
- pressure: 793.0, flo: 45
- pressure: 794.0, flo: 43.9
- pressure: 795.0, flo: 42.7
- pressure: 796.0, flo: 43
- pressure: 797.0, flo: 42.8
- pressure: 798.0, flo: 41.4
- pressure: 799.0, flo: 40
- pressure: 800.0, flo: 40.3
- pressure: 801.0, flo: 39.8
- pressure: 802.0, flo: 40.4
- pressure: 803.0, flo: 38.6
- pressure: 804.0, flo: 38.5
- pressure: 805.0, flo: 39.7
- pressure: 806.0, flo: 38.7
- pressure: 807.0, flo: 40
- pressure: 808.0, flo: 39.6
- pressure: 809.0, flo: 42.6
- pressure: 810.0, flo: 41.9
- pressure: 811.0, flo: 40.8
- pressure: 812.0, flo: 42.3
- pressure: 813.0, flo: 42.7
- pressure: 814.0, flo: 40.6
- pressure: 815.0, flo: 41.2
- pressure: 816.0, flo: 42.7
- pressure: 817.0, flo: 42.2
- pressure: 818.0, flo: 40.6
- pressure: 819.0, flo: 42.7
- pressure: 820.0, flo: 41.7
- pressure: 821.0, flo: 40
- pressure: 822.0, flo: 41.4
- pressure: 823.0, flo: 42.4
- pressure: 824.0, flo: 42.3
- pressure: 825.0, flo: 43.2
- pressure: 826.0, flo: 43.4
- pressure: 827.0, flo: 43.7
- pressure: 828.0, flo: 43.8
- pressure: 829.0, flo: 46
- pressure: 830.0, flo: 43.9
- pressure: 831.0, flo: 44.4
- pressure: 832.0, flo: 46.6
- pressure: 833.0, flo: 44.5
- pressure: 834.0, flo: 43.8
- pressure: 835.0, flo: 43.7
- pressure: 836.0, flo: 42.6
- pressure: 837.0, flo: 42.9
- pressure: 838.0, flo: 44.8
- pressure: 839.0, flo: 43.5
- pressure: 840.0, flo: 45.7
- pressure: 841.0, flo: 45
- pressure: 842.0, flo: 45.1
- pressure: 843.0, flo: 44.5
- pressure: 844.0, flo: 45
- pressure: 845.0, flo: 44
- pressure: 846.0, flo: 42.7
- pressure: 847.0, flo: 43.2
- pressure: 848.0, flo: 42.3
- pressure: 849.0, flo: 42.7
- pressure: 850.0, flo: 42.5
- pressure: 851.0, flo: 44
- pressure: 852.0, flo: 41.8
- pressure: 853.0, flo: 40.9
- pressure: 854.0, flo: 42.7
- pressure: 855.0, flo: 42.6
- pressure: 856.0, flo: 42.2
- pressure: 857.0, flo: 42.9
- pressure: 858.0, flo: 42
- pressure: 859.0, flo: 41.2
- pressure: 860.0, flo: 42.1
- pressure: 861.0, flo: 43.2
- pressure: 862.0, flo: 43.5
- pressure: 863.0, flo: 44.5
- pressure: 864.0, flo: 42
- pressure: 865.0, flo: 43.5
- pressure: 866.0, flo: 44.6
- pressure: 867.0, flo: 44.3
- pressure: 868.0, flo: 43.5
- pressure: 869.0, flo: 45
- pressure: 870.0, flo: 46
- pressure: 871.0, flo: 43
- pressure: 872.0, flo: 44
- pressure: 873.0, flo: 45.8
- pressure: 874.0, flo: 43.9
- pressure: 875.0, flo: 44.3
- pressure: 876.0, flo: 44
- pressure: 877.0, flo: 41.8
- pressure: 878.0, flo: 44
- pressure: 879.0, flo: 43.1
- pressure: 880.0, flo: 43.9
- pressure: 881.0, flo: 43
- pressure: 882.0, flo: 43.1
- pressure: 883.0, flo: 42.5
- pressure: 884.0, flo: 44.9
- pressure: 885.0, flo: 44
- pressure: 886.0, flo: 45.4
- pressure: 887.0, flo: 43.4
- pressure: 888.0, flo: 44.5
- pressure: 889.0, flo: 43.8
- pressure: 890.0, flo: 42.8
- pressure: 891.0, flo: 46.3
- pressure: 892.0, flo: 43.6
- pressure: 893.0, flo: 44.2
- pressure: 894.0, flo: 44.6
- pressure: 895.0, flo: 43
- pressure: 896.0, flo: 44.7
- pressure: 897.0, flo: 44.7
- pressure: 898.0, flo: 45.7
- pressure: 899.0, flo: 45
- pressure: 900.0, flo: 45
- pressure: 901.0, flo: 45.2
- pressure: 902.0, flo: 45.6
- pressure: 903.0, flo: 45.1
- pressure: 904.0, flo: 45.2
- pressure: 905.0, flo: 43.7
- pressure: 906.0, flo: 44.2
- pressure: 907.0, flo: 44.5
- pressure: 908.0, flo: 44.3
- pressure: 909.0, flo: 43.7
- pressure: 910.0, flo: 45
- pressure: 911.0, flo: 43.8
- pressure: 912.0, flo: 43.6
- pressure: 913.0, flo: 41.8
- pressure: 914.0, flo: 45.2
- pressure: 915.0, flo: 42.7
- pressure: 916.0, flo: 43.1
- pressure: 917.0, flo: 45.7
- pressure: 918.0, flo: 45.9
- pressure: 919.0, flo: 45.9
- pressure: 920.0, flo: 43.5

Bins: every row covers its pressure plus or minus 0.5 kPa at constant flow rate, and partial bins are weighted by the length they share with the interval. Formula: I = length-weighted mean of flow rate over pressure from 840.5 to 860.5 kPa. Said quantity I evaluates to 43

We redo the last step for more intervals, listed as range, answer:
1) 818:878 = 43.4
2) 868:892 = 44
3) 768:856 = 43.4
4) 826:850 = 44.1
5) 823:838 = 43.9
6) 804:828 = 41.6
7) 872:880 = 43.9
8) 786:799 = 43.8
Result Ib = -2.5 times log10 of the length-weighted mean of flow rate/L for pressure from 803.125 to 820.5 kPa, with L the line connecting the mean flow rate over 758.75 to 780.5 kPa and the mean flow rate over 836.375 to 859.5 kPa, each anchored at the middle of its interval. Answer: 0.088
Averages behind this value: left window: 46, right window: 43.2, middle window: 41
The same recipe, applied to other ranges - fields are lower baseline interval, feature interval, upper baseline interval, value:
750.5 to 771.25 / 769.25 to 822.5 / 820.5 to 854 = 0.051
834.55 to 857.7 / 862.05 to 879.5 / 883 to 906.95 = 0.000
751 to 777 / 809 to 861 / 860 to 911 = 0.055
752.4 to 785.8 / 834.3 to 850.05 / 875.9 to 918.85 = 0.034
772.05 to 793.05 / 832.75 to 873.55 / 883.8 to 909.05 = 0.038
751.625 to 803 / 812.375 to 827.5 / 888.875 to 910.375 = 0.076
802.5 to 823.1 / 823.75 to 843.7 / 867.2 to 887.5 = -0.057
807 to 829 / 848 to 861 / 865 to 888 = 0.023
